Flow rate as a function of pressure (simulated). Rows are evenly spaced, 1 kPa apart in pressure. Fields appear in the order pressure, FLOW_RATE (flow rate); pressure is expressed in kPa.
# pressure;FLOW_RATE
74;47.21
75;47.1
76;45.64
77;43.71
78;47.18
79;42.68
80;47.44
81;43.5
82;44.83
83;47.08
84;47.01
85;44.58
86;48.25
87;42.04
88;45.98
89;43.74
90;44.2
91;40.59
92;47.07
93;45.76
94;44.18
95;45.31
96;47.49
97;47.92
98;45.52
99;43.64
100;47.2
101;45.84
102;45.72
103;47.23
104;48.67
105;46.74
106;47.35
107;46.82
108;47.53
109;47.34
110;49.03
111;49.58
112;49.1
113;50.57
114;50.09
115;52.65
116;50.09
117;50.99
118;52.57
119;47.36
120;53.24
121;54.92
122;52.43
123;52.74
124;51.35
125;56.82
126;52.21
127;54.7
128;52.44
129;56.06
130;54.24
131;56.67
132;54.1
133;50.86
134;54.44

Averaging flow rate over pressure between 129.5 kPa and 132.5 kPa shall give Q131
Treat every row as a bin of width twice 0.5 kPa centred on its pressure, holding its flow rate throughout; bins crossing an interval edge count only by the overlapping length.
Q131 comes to 55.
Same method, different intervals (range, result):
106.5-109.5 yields 47.2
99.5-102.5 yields 46.3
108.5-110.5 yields 48.2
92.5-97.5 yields 46.1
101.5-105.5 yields 47.1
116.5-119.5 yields 50.3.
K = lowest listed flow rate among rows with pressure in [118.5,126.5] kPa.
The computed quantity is 47.36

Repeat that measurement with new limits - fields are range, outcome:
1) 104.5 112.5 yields 46.74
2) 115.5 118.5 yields 50.09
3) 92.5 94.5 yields 44.18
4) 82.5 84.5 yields 47.01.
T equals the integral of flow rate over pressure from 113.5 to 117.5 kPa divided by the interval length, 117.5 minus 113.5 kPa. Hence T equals 51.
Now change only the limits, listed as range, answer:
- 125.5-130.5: 53.9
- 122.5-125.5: 53.6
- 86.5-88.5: 44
